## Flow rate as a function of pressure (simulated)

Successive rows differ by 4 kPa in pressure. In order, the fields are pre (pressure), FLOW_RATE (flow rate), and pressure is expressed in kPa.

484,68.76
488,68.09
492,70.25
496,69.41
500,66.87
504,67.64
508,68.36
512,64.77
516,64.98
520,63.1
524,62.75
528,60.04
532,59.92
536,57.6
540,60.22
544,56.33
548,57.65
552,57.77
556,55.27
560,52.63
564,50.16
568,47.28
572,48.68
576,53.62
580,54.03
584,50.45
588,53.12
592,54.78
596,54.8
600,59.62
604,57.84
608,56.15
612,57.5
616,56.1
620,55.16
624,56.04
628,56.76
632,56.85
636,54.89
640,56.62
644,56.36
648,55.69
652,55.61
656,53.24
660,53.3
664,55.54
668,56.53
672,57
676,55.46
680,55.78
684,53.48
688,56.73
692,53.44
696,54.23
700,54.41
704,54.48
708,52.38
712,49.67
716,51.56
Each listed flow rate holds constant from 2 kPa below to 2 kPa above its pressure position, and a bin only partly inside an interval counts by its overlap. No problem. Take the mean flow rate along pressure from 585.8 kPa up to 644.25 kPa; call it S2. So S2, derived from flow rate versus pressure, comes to 56.1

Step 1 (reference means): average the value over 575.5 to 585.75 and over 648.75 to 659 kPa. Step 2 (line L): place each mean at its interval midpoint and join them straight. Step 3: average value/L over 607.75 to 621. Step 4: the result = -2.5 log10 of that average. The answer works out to -0.06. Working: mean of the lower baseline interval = 52.6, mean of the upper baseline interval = 54.5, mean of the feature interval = 56.3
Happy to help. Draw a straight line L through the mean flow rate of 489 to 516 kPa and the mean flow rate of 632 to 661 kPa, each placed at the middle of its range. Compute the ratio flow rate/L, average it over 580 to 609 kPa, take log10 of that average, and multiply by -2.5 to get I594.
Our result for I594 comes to 0.09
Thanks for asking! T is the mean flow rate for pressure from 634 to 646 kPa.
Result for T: 56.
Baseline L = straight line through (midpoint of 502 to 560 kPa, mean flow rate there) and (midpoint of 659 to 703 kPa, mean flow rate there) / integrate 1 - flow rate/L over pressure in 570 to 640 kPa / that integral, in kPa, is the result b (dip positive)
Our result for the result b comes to 3.5 kPa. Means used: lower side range 60.9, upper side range 55.1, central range 55.1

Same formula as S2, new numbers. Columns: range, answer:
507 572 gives 58.2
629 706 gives 55.3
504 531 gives 64.1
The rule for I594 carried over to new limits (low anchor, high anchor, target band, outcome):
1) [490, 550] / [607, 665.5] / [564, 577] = 0.21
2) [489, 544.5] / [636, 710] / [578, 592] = 0.14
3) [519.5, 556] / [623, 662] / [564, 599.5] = 0.10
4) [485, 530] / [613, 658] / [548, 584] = 0.17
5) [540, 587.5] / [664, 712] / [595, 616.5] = -0.07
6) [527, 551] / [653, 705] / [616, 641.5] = 0.00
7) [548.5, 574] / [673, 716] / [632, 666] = -0.04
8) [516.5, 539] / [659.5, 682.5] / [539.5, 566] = 0.09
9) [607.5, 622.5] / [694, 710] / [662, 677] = -0.03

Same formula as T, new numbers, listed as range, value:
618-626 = 55.6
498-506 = 67.3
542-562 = 55.9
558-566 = 51.4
